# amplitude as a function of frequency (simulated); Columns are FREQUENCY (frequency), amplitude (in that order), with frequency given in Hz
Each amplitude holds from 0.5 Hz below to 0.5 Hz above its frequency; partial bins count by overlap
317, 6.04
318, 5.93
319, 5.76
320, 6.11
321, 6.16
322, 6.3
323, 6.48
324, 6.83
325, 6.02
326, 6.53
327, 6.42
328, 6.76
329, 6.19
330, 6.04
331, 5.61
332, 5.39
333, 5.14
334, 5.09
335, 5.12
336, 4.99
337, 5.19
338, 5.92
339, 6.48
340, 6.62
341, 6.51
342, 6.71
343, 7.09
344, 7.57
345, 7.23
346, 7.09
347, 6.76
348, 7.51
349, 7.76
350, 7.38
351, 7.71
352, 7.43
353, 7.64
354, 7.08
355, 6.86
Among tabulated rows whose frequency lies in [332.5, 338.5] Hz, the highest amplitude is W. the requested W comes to 5.92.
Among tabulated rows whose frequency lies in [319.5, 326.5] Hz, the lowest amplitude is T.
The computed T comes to 6.02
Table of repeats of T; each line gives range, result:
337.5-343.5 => 5.92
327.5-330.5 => 6.04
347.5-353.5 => 7.38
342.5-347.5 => 6.76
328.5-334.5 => 5.09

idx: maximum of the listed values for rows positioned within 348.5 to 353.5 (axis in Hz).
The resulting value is 7.76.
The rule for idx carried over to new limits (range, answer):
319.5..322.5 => 6.3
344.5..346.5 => 7.23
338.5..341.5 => 6.62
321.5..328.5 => 6.83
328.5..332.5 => 6.19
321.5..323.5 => 6.48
